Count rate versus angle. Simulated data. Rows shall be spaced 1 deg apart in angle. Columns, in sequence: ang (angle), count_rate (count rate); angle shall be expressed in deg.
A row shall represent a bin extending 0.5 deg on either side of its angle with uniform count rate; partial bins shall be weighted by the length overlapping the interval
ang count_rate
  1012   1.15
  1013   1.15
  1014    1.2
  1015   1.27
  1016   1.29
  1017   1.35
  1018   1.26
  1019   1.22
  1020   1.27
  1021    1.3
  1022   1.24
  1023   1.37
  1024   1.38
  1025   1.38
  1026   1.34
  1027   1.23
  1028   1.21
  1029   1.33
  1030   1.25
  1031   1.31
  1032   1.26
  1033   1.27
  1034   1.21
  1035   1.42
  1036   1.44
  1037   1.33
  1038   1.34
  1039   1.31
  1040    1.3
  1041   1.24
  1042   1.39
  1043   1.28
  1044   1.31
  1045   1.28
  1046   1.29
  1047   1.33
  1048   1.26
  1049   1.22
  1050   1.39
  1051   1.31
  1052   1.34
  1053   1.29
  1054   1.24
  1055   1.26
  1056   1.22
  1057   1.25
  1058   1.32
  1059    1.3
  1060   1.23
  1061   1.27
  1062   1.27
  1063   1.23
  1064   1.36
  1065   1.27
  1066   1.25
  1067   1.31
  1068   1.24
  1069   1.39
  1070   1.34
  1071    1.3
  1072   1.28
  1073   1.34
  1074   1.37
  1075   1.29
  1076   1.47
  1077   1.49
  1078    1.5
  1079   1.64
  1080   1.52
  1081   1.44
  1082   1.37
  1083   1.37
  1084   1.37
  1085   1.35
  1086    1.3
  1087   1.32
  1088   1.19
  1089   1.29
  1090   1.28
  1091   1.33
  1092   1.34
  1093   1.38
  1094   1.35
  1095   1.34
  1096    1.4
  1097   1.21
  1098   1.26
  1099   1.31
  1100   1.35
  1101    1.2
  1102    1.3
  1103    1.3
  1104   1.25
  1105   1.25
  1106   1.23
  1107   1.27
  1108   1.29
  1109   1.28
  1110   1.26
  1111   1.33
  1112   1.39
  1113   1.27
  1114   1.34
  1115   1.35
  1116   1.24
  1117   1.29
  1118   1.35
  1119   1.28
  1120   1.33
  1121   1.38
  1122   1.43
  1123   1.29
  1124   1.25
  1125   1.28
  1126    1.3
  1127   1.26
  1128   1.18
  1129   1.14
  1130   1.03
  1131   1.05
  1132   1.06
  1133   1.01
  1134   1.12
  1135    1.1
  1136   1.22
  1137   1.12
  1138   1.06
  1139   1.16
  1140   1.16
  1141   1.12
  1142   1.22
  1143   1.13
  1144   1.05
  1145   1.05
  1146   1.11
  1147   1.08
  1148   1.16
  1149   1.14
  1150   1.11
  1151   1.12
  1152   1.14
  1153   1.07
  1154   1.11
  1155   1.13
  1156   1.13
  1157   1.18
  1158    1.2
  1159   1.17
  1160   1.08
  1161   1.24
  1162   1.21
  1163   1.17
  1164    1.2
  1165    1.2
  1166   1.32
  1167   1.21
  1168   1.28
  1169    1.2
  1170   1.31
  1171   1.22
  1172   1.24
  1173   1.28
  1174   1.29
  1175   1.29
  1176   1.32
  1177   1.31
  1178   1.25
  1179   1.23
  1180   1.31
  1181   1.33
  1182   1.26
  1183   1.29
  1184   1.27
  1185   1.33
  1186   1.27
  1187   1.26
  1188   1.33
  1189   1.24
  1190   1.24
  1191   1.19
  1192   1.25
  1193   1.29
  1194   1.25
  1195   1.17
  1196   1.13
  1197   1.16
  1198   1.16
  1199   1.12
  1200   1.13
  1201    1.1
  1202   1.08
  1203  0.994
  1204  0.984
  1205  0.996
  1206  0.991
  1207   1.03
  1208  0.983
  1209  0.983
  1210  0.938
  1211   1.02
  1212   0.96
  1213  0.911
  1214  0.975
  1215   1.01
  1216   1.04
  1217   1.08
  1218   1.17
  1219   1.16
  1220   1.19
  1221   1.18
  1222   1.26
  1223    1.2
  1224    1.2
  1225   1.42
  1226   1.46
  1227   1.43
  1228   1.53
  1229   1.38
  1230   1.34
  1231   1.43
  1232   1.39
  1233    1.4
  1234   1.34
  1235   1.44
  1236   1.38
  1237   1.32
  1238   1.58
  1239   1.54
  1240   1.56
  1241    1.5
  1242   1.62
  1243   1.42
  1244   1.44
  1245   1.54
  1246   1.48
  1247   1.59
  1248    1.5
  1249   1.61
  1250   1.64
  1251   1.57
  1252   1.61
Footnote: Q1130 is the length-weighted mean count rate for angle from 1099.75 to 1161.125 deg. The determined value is 1.2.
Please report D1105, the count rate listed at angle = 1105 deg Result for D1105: 1.25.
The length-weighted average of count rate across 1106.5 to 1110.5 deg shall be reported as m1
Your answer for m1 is 1.27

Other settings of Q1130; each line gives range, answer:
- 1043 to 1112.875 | 1.32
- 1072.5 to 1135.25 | 1.3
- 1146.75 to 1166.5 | 1.16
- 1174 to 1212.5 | 1.17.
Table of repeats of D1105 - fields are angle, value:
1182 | 1.26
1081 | 1.44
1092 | 1.34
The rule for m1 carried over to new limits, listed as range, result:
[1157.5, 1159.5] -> 1.19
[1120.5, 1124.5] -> 1.34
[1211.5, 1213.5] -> 0.935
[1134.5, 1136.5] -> 1.16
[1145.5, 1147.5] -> 1.1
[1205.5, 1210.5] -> 0.985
